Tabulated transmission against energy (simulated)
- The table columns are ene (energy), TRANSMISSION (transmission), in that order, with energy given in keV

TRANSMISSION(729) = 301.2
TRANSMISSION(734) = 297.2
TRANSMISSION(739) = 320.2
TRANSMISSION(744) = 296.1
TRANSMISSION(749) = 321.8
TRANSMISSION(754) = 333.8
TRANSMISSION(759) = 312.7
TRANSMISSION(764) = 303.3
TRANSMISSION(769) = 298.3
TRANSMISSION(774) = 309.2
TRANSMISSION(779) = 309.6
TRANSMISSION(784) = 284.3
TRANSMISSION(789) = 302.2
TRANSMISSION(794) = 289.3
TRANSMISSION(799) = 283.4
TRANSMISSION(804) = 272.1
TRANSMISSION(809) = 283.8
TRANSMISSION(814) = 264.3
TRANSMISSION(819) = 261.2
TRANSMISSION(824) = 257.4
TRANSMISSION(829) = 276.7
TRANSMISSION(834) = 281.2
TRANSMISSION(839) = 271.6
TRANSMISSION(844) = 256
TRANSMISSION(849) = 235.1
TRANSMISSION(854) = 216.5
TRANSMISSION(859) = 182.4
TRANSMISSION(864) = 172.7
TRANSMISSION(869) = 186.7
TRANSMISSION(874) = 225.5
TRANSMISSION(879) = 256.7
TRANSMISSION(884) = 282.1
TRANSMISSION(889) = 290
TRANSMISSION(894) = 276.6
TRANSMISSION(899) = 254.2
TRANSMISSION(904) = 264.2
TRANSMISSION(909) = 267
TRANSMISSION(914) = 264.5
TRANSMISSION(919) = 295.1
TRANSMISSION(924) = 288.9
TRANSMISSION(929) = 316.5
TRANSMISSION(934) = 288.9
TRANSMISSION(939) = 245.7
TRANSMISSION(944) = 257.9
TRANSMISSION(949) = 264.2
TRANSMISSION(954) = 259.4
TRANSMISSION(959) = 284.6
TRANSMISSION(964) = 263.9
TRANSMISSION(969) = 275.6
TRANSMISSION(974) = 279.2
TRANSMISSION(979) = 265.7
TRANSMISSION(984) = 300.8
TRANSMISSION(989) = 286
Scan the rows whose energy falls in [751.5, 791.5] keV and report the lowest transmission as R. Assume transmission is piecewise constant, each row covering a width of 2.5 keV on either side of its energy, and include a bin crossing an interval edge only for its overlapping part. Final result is 284.3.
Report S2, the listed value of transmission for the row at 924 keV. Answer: 288.9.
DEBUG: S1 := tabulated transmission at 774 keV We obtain 309.2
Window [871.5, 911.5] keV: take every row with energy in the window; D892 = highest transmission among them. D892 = 290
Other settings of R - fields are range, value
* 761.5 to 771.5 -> 298.3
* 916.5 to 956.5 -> 245.7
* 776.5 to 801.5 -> 283.4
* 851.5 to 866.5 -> 172.7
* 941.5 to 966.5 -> 257.9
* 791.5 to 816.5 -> 264.3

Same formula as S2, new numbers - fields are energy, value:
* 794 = 289.3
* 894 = 276.6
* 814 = 264.3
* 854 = 216.5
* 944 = 257.9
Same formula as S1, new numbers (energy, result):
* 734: 297.2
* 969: 275.6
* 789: 302.2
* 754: 333.8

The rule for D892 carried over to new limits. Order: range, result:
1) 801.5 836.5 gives 283.8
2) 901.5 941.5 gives 316.5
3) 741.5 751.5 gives 321.8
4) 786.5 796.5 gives 302.2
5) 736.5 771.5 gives 333.8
